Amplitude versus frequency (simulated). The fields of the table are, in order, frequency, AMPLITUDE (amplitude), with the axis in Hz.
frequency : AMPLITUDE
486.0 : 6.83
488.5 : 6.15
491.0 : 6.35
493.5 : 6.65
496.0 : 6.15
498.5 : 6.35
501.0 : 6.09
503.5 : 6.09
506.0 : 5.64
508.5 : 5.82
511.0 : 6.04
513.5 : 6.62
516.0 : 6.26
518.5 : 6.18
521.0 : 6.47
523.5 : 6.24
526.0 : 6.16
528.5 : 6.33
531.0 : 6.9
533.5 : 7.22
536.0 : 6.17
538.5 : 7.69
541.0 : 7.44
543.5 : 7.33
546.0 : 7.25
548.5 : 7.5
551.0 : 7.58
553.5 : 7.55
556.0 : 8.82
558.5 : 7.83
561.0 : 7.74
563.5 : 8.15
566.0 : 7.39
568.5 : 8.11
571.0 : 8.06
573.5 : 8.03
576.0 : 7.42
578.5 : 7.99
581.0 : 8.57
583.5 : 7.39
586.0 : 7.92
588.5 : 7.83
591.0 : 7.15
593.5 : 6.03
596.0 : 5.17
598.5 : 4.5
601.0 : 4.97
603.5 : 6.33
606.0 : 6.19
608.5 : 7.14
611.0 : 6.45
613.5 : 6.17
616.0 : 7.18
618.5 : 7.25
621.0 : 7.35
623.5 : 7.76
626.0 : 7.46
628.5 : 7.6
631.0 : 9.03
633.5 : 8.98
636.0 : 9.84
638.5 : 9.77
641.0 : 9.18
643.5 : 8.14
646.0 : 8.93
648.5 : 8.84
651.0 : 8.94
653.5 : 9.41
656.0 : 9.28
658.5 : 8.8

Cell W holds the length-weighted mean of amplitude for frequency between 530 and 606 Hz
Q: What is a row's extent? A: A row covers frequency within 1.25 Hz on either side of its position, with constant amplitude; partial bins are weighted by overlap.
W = 7.25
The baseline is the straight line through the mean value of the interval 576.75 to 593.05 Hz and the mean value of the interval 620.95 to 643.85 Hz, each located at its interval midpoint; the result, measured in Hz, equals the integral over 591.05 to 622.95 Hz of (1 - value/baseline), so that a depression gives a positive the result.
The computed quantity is 7.2 Hz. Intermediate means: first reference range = 7.71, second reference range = 8.59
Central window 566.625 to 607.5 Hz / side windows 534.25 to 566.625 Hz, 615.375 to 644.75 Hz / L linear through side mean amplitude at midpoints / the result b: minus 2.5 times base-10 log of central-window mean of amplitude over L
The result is 0.13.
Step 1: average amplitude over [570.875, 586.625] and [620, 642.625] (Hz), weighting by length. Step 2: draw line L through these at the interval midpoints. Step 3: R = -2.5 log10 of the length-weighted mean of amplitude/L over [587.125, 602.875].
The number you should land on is 0.33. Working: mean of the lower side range 7.9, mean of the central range 5.97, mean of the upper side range 8.56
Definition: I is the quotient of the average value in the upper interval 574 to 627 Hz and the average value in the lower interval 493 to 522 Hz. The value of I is 1.1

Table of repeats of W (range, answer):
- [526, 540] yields 6.81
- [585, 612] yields 6.32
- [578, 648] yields 7.45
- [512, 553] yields 6.84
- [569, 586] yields 7.92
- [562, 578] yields 7.86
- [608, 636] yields 7.6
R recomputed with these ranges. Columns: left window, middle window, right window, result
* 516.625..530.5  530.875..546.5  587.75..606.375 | -0.15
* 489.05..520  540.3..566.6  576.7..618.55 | -0.19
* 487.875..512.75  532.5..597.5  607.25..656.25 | -0.05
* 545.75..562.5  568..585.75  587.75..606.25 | -0.16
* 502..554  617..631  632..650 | 0.15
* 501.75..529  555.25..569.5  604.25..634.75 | -0.19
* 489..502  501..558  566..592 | 0.03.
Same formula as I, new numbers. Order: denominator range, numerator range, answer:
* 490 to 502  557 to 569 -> 1.24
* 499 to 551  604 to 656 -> 1.23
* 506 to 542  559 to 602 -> 1.11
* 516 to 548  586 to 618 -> 0.94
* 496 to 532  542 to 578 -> 1.25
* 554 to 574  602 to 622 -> 0.84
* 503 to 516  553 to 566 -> 1.32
